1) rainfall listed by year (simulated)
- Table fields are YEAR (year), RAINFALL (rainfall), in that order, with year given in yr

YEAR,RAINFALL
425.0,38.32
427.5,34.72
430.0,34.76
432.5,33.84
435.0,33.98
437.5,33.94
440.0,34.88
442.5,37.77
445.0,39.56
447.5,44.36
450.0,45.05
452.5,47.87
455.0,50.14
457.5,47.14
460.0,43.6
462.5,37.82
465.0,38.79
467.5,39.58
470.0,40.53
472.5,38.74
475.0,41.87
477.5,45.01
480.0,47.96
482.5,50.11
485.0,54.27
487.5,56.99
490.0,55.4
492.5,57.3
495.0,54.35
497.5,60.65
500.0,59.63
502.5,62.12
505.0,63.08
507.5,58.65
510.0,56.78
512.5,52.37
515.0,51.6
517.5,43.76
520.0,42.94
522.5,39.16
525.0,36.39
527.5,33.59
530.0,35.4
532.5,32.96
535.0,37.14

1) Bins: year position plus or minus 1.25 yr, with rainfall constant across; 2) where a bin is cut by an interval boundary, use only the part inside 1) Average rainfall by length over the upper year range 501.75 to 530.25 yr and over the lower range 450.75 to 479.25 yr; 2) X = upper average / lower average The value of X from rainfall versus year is 1.1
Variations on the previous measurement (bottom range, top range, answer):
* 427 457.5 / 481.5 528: 1.32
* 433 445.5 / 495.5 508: 1.70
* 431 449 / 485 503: 1.56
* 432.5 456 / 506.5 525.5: 1.19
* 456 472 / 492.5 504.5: 1.44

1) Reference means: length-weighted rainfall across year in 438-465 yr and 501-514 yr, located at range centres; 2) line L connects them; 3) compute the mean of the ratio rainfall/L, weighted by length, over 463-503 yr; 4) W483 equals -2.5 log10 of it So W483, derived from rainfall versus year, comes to 0.04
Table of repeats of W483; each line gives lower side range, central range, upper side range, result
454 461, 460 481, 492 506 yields 0.227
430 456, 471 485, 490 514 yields 0.119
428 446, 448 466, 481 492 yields -0.040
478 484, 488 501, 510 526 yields -0.205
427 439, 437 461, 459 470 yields -0.149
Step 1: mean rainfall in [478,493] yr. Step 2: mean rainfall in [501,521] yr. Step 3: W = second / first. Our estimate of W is 1.0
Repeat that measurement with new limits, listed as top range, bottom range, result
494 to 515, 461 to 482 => 1.40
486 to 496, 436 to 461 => 1.32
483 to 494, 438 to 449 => 1.43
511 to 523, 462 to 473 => 1.19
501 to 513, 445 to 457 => 1.28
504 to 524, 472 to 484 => 1.12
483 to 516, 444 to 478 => 1.33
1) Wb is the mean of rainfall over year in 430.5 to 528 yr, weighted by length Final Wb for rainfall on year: 46.5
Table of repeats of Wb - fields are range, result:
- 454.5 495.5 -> 46.8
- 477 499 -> 53.9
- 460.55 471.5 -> 39.5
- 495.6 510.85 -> 60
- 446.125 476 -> 43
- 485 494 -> 56.2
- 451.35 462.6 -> 46.1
